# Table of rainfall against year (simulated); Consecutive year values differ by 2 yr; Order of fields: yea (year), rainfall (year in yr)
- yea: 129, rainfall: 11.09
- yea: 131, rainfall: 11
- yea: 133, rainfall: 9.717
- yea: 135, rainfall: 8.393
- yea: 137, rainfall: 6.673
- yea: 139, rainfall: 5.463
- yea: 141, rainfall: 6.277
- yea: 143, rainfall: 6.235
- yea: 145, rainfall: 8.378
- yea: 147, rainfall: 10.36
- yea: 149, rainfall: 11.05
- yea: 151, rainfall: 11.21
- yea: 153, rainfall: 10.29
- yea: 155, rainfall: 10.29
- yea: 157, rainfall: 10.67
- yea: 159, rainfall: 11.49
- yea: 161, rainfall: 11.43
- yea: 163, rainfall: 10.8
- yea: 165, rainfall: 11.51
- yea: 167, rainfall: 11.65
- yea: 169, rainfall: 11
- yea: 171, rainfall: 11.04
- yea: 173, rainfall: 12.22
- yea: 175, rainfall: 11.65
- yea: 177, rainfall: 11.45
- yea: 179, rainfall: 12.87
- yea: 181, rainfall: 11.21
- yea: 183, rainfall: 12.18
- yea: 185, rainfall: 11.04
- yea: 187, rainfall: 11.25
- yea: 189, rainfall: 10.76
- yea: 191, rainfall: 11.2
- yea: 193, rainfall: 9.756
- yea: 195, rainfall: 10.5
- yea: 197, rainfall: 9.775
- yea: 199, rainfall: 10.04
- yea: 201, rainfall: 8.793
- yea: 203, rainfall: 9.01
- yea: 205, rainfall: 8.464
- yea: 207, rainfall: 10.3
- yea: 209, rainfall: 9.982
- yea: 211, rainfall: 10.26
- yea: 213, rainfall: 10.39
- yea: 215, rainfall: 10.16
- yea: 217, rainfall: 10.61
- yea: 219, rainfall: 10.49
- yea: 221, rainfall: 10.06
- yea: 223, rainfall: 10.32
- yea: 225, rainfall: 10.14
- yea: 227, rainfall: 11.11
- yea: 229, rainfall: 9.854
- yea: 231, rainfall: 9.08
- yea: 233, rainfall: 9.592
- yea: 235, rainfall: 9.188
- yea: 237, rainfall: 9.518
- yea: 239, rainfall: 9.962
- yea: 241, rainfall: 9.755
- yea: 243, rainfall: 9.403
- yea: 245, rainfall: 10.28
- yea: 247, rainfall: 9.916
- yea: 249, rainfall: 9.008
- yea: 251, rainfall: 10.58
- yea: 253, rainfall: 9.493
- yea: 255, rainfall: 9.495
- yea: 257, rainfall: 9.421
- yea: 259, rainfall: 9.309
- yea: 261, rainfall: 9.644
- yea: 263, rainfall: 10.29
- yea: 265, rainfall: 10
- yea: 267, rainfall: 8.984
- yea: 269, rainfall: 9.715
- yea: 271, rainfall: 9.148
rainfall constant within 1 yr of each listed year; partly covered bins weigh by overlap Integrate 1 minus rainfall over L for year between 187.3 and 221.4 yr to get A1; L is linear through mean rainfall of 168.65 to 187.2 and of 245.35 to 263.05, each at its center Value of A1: 2.8 yr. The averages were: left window 11.6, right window 9.67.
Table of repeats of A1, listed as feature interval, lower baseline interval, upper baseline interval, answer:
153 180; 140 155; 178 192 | -2.6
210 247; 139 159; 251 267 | -1.7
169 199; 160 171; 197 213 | -1.9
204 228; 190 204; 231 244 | -1.2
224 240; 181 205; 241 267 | 0.2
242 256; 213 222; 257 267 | 0.2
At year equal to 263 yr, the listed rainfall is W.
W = 10.29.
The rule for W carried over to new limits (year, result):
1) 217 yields 10.61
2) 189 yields 10.76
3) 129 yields 11.09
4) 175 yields 11.65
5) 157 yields 10.67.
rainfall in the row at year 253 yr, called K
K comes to 9.493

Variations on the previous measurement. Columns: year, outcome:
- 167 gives 11.65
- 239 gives 9.962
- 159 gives 11.49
